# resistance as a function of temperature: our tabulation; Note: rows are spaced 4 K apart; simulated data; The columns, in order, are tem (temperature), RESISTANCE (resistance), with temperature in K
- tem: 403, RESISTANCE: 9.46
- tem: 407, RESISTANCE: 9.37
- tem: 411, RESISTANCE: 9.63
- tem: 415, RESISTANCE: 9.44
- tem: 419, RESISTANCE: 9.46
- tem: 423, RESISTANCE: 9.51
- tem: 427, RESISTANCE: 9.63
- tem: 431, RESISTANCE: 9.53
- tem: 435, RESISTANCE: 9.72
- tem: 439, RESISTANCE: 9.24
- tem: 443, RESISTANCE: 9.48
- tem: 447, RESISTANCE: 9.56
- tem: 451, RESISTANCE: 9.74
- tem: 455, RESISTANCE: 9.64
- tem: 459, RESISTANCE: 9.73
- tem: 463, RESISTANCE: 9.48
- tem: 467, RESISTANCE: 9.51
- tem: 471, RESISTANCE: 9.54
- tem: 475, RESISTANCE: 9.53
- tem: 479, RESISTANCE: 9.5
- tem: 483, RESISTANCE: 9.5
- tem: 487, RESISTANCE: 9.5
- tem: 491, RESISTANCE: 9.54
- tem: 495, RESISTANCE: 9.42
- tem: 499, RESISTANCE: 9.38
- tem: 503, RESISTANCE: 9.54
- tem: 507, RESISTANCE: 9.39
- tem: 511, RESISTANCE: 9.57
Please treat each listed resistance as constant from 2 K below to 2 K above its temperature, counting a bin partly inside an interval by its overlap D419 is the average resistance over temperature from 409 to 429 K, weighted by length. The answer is 9.53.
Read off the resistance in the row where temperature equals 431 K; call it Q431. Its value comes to 9.53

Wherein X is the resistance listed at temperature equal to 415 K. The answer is 9.44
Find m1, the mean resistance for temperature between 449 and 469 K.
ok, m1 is 9.62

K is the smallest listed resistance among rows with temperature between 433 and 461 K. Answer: 9.24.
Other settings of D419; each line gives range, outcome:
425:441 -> 9.53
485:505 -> 9.48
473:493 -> 9.51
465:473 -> 9.52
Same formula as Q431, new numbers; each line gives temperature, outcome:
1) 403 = 9.46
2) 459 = 9.73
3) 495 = 9.42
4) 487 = 9.5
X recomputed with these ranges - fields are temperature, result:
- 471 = 9.54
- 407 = 9.37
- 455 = 9.64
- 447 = 9.56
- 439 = 9.24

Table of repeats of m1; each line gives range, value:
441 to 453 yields 9.59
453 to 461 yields 9.69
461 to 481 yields 9.51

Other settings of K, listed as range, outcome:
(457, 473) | 9.48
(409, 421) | 9.44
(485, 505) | 9.38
